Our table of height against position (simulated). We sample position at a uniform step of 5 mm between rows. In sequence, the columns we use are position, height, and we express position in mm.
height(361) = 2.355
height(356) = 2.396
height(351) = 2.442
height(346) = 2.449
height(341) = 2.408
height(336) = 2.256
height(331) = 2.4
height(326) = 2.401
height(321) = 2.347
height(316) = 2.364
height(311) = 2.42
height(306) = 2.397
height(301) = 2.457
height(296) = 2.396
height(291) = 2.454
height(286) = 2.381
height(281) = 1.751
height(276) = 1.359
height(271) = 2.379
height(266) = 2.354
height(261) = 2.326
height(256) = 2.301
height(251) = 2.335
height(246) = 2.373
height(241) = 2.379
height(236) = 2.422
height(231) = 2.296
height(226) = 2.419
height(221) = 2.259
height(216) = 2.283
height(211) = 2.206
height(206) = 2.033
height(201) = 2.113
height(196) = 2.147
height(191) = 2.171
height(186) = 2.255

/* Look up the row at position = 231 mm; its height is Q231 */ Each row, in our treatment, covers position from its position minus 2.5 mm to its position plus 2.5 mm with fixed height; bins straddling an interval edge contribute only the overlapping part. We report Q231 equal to 2.296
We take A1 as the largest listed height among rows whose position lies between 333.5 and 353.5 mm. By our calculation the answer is 2.449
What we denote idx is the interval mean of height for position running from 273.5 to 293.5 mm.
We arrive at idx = 1.99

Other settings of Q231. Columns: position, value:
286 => 2.381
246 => 2.373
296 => 2.396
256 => 2.301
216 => 2.283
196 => 2.147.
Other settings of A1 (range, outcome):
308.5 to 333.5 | 2.42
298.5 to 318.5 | 2.457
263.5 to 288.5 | 2.381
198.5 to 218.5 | 2.283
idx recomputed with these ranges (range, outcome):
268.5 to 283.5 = 1.83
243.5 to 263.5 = 2.33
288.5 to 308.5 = 2.43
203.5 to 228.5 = 2.24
